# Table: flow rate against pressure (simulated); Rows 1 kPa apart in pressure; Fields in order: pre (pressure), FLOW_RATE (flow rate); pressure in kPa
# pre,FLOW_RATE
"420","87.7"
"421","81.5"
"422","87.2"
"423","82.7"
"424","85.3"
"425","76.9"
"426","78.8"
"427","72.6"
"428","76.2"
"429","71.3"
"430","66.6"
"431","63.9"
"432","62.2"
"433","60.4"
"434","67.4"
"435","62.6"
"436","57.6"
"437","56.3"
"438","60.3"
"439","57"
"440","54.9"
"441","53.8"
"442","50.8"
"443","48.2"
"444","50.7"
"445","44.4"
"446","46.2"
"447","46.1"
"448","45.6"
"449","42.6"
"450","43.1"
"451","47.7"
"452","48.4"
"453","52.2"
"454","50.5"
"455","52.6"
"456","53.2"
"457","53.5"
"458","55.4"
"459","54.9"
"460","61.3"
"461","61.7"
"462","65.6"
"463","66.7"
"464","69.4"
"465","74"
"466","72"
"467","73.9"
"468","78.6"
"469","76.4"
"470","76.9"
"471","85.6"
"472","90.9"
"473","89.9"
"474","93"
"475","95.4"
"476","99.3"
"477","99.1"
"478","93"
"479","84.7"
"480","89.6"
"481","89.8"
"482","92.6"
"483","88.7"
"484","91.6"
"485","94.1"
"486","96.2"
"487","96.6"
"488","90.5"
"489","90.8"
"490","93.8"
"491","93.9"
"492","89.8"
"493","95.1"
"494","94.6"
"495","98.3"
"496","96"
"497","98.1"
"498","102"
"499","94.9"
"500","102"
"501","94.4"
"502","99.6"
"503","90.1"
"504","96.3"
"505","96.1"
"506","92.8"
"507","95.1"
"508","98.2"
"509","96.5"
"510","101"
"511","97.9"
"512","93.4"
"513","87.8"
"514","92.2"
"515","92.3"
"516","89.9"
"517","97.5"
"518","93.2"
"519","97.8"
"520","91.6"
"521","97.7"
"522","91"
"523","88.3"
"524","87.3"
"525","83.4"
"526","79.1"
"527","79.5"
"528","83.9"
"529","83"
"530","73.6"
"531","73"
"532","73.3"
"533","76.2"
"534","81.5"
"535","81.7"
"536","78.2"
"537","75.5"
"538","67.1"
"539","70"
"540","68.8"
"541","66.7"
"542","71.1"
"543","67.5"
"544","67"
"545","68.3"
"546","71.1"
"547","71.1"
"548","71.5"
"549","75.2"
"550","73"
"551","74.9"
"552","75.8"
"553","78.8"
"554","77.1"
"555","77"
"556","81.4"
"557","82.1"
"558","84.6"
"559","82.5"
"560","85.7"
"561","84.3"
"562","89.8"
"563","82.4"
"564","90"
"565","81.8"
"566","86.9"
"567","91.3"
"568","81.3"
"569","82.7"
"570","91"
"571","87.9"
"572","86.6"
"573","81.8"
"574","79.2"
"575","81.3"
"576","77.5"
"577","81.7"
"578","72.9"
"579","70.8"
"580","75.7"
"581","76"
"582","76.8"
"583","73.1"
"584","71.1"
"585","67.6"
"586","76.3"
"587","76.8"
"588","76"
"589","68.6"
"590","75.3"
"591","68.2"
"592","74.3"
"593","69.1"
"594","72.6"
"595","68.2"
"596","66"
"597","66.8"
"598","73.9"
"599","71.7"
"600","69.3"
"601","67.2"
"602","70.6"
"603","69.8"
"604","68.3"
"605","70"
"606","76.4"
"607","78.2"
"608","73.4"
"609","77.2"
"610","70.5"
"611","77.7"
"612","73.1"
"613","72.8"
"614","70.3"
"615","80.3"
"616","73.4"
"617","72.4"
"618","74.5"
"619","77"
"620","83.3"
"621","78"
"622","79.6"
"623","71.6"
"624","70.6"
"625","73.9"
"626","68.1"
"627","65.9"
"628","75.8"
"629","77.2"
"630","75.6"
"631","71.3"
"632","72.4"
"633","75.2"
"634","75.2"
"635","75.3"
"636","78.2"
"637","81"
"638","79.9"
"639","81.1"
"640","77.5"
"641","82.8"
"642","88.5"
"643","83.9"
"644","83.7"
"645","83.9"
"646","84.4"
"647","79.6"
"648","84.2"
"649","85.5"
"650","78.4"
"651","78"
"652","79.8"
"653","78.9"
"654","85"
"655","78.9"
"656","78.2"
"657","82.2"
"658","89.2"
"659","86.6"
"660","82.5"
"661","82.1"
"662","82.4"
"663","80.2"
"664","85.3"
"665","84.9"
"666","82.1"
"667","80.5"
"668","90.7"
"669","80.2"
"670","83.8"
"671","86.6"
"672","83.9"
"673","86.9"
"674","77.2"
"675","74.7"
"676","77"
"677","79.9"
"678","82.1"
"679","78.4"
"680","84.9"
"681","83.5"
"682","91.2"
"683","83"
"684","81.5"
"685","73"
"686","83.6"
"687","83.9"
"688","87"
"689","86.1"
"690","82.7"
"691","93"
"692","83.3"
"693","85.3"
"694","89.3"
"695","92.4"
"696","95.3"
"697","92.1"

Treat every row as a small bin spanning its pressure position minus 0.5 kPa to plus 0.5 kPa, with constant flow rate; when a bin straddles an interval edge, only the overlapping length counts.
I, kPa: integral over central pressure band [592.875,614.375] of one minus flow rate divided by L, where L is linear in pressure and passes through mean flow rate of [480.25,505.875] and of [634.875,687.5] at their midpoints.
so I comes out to 3.7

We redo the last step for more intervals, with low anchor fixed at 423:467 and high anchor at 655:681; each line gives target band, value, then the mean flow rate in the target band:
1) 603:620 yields 0.5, 74.2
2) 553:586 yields -3.9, 80.9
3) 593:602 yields 0.7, 69.5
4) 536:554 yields -0.5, 71.7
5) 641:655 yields -0.4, 82.5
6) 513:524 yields -4.2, 92.6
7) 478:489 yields -4.8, 91.5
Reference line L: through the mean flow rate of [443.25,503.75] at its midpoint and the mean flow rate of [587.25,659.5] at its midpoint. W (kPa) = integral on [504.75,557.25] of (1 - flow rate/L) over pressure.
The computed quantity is -3.5 kPa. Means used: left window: 77.6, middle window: 82.1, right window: 76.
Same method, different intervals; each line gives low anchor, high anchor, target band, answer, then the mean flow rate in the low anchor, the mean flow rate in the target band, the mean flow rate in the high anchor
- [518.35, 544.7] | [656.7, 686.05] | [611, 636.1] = 2.15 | 79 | 74.4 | 82.7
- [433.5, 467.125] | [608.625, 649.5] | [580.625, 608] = 0.43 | 55.7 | 71.8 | 77.1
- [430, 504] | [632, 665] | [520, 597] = 0.08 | 74.2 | 77.7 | 81.4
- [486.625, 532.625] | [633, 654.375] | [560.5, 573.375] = 0.17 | 91.8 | 86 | 81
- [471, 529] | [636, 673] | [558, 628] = 8.64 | 93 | 76.1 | 82.7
